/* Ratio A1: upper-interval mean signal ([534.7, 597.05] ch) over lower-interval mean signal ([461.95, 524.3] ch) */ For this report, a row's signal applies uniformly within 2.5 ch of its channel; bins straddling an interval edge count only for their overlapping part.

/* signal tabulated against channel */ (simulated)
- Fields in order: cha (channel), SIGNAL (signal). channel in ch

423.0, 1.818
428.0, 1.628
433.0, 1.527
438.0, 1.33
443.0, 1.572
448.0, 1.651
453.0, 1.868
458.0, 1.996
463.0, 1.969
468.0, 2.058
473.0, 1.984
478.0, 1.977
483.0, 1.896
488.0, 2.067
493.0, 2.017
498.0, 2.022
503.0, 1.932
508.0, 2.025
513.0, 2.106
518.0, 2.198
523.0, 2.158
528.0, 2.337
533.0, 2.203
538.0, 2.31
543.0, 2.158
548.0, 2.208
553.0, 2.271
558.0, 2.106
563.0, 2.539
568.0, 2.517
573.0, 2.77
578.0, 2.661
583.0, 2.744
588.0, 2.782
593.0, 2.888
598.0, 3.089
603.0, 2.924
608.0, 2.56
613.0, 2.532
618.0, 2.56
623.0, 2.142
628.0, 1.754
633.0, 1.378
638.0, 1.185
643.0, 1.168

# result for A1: 1.23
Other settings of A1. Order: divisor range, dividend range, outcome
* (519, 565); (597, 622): 1.19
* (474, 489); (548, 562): 1.13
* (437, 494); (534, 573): 1.24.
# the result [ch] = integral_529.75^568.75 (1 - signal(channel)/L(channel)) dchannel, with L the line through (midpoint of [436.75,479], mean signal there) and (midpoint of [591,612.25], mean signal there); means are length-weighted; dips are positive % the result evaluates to 3.0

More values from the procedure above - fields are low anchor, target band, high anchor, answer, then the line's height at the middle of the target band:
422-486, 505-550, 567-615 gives 2.4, 2.31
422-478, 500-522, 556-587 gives 1.1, 2.17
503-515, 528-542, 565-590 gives 0.1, 2.28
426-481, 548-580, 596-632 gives -3.0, 2.24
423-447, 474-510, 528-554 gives -1.3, 1.92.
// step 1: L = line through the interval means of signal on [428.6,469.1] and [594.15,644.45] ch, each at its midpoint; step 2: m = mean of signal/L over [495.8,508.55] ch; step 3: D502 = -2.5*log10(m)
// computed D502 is -0.067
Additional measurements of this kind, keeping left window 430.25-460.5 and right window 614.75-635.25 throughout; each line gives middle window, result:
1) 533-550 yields -0.21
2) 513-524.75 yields -0.20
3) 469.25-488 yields -0.15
